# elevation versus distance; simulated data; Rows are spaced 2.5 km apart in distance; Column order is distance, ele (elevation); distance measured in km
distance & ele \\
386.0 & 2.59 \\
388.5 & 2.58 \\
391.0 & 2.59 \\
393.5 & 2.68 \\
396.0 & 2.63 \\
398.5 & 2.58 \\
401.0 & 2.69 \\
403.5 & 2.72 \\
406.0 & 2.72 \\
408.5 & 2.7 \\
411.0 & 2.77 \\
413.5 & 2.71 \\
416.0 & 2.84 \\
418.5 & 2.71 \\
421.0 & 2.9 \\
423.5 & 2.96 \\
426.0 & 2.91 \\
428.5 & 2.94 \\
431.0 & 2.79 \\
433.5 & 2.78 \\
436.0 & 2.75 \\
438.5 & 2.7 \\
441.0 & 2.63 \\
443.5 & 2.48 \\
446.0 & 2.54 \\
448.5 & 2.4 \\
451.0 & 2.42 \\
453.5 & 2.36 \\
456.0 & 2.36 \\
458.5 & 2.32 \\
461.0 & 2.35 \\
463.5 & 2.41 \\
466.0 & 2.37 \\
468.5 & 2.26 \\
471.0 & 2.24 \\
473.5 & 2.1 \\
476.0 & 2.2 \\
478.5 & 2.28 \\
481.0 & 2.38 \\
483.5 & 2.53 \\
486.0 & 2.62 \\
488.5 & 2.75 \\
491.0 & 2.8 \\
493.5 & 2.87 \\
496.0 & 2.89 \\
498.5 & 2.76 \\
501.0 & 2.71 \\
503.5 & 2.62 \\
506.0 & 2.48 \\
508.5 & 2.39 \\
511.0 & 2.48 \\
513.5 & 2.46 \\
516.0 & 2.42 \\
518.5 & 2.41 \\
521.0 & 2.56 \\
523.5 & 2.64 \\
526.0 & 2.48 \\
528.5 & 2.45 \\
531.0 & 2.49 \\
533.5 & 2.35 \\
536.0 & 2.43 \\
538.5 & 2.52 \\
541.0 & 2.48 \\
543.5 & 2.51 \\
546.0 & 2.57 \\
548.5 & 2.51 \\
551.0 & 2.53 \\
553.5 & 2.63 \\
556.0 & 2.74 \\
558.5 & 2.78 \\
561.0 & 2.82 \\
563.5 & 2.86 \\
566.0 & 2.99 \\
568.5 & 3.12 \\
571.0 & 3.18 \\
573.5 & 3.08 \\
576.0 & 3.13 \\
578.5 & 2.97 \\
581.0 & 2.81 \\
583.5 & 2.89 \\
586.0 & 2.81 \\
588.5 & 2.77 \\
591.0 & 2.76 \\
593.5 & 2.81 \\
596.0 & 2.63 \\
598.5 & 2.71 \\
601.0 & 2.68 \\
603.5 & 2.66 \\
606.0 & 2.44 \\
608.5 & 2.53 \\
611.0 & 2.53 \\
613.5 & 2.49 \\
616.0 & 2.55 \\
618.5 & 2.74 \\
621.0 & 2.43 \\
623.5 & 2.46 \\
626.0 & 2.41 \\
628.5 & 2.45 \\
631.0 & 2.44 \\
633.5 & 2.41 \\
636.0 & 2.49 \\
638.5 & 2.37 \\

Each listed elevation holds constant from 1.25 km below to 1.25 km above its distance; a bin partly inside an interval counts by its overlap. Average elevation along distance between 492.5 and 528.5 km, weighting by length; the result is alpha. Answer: 2.58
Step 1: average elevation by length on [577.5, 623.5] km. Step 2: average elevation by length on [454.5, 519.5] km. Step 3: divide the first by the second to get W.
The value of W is 1.08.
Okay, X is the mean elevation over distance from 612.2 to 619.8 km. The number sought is 2.59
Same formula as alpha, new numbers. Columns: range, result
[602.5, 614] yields 2.53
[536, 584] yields 2.78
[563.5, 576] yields 3.07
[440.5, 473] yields 2.38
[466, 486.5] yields 2.32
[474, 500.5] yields 2.6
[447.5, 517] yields 2.47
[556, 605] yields 2.86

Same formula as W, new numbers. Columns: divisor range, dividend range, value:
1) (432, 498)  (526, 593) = 1.10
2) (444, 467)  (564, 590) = 1.24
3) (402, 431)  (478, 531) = 0.92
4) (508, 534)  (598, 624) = 1.04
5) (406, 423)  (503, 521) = 0.89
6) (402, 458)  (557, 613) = 1.05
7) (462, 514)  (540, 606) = 1.11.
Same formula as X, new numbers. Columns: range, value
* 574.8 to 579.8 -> 3.05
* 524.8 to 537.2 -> 2.44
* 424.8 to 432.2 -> 2.88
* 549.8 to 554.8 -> 2.58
